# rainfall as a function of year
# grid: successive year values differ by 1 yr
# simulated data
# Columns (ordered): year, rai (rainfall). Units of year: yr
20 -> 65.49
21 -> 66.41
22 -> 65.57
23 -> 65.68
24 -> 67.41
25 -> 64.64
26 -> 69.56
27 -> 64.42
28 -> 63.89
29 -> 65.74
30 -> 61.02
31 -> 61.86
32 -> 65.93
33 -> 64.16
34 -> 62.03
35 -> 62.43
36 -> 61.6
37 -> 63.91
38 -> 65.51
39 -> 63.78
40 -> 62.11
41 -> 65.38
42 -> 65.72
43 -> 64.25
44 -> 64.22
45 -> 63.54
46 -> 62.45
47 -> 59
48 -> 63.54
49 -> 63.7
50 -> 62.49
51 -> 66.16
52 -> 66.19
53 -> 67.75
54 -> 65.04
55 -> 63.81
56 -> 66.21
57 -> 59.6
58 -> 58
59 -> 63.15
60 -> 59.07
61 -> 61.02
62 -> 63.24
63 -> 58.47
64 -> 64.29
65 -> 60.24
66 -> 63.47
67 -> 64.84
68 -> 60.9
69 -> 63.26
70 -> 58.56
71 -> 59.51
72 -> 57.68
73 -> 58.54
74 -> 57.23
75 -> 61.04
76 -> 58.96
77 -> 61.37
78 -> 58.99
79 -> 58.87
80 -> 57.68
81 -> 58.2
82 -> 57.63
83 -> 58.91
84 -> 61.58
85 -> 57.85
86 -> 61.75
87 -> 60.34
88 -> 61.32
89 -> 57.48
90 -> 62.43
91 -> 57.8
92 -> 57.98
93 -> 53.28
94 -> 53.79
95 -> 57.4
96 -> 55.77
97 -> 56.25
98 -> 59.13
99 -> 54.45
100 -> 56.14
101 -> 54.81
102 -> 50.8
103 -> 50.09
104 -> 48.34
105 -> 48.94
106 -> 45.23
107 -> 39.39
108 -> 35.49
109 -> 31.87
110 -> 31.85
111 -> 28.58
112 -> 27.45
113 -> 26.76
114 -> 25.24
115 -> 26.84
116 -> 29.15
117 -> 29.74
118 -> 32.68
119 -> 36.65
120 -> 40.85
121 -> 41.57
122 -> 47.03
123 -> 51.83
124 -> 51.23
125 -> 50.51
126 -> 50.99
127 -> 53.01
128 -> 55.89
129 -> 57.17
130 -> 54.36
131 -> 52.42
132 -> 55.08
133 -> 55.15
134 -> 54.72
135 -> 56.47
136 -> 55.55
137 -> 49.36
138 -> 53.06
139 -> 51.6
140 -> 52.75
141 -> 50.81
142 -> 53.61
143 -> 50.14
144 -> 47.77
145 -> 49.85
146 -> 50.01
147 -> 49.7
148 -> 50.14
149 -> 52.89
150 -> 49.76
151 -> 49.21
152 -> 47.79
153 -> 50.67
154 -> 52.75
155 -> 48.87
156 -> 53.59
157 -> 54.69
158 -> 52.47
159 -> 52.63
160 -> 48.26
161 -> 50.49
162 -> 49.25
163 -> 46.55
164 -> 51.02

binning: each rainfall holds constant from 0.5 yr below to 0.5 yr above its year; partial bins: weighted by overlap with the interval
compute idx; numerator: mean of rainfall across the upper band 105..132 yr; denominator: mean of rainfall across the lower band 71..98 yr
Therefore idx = 0.7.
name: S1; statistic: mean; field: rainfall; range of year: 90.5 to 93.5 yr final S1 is 56.4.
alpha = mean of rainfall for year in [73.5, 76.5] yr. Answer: 59.1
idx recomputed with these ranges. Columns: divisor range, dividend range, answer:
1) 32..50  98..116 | 0.64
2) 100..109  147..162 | 1.10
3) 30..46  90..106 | 0.85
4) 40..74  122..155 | 0.83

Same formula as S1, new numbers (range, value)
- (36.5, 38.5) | 64.7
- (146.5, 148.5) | 49.9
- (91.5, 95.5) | 55.6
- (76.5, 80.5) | 59.2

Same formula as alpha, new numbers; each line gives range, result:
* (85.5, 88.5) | 61.1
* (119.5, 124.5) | 46.5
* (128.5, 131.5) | 54.6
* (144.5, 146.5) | 49.9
